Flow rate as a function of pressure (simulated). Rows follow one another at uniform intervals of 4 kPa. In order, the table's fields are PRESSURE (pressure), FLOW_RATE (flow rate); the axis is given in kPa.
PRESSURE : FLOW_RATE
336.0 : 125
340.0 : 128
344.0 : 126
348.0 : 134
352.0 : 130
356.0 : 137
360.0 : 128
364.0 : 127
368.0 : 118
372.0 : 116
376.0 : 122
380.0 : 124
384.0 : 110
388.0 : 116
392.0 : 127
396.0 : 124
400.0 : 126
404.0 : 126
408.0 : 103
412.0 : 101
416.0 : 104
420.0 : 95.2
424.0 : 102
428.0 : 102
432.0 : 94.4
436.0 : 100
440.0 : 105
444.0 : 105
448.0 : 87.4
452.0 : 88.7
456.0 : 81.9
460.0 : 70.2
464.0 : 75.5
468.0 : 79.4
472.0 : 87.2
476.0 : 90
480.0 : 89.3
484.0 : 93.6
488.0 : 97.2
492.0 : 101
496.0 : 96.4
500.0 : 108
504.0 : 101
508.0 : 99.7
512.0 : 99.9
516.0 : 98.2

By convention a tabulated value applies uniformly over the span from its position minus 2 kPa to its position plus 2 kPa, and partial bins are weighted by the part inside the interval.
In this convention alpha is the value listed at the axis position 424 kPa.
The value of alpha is 102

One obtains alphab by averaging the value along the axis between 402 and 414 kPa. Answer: 110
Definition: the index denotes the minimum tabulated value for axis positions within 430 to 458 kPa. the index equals 81.9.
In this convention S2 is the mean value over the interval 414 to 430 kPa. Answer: 101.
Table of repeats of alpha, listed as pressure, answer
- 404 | 126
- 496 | 96.4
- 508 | 99.7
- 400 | 126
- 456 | 81.9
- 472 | 87.2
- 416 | 104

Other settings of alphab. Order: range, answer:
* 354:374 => 125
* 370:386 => 118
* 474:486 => 91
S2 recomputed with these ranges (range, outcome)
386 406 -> 124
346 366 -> 131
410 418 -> 102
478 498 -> 95.5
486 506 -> 101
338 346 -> 127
